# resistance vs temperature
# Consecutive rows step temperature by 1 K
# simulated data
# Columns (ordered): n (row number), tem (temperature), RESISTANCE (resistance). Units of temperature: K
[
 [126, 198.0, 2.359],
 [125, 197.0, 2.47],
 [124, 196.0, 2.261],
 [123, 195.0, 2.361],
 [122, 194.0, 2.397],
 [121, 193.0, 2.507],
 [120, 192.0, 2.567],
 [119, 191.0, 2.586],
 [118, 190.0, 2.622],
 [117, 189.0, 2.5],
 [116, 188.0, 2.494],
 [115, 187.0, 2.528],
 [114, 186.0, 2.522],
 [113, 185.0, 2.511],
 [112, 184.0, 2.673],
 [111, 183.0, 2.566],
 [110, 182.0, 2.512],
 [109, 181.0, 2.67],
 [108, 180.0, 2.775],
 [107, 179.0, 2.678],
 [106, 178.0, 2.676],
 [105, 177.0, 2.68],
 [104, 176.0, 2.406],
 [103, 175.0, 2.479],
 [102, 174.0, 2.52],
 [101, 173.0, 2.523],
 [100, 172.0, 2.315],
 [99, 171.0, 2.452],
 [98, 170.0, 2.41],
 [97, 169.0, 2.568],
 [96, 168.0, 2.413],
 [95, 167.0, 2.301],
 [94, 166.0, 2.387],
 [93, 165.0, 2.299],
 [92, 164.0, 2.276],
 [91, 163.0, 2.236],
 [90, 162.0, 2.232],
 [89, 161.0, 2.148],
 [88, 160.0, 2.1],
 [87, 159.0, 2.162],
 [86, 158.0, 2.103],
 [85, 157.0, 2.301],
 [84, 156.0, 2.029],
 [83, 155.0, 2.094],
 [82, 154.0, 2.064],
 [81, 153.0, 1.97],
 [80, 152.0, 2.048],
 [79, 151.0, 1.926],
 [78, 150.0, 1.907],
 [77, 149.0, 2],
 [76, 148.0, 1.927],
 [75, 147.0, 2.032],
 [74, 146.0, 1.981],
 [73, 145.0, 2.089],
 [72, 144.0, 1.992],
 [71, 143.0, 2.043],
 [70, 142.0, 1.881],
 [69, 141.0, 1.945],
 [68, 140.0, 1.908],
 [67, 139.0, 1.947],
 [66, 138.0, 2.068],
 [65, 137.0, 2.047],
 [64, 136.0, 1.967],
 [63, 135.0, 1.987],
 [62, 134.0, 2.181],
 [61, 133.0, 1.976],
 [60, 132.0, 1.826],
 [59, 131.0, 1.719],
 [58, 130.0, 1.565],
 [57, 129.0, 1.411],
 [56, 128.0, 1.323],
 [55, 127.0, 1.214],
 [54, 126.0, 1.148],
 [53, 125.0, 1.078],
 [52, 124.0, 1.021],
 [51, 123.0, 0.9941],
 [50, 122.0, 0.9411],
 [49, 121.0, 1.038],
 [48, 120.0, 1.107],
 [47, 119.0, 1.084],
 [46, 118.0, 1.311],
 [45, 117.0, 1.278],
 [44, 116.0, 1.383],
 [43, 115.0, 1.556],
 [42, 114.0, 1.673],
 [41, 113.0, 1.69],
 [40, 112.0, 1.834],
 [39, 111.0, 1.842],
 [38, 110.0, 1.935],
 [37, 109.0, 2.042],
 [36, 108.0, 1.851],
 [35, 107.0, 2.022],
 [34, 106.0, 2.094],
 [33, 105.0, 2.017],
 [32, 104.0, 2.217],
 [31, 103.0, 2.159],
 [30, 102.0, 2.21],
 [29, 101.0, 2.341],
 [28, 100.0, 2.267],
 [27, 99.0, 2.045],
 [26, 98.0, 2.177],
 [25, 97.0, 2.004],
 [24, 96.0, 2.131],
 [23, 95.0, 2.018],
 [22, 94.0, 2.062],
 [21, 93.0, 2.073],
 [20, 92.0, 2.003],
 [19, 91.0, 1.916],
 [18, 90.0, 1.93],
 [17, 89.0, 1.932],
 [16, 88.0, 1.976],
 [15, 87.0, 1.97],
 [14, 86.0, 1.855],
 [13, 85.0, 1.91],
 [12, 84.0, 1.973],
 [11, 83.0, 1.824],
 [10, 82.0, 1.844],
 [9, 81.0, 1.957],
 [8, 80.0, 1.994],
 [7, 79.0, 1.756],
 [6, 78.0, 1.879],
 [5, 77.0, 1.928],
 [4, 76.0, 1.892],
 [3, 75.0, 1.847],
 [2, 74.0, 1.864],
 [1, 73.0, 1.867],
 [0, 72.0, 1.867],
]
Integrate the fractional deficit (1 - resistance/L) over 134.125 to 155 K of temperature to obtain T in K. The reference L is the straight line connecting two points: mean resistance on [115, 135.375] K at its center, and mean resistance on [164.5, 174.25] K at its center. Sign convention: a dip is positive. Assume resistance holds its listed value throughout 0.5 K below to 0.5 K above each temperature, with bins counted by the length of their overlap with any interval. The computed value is -1.9 K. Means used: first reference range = 1.38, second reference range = 2.42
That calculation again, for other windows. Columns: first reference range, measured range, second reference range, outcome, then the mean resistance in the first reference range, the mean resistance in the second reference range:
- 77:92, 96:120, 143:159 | 1.14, 1.91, 2.04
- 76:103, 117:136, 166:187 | 7.11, 2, 2.53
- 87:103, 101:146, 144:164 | 7.96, 2.07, 2.07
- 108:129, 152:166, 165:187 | 0.17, 1.39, 2.52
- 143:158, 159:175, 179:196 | -0.59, 2.03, 2.54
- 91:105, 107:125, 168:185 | 6.18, 2.12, 2.55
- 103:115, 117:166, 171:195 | 9.05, 1.92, 2.55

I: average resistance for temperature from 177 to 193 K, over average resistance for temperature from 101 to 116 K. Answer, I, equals 1.34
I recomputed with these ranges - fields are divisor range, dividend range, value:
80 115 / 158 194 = 1.24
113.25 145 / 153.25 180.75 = 1.49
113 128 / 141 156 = 1.63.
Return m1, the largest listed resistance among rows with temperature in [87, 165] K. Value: 2.341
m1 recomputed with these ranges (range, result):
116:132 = 1.826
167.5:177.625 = 2.68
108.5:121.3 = 2.042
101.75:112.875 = 2.217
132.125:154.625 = 2.181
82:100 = 2.267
